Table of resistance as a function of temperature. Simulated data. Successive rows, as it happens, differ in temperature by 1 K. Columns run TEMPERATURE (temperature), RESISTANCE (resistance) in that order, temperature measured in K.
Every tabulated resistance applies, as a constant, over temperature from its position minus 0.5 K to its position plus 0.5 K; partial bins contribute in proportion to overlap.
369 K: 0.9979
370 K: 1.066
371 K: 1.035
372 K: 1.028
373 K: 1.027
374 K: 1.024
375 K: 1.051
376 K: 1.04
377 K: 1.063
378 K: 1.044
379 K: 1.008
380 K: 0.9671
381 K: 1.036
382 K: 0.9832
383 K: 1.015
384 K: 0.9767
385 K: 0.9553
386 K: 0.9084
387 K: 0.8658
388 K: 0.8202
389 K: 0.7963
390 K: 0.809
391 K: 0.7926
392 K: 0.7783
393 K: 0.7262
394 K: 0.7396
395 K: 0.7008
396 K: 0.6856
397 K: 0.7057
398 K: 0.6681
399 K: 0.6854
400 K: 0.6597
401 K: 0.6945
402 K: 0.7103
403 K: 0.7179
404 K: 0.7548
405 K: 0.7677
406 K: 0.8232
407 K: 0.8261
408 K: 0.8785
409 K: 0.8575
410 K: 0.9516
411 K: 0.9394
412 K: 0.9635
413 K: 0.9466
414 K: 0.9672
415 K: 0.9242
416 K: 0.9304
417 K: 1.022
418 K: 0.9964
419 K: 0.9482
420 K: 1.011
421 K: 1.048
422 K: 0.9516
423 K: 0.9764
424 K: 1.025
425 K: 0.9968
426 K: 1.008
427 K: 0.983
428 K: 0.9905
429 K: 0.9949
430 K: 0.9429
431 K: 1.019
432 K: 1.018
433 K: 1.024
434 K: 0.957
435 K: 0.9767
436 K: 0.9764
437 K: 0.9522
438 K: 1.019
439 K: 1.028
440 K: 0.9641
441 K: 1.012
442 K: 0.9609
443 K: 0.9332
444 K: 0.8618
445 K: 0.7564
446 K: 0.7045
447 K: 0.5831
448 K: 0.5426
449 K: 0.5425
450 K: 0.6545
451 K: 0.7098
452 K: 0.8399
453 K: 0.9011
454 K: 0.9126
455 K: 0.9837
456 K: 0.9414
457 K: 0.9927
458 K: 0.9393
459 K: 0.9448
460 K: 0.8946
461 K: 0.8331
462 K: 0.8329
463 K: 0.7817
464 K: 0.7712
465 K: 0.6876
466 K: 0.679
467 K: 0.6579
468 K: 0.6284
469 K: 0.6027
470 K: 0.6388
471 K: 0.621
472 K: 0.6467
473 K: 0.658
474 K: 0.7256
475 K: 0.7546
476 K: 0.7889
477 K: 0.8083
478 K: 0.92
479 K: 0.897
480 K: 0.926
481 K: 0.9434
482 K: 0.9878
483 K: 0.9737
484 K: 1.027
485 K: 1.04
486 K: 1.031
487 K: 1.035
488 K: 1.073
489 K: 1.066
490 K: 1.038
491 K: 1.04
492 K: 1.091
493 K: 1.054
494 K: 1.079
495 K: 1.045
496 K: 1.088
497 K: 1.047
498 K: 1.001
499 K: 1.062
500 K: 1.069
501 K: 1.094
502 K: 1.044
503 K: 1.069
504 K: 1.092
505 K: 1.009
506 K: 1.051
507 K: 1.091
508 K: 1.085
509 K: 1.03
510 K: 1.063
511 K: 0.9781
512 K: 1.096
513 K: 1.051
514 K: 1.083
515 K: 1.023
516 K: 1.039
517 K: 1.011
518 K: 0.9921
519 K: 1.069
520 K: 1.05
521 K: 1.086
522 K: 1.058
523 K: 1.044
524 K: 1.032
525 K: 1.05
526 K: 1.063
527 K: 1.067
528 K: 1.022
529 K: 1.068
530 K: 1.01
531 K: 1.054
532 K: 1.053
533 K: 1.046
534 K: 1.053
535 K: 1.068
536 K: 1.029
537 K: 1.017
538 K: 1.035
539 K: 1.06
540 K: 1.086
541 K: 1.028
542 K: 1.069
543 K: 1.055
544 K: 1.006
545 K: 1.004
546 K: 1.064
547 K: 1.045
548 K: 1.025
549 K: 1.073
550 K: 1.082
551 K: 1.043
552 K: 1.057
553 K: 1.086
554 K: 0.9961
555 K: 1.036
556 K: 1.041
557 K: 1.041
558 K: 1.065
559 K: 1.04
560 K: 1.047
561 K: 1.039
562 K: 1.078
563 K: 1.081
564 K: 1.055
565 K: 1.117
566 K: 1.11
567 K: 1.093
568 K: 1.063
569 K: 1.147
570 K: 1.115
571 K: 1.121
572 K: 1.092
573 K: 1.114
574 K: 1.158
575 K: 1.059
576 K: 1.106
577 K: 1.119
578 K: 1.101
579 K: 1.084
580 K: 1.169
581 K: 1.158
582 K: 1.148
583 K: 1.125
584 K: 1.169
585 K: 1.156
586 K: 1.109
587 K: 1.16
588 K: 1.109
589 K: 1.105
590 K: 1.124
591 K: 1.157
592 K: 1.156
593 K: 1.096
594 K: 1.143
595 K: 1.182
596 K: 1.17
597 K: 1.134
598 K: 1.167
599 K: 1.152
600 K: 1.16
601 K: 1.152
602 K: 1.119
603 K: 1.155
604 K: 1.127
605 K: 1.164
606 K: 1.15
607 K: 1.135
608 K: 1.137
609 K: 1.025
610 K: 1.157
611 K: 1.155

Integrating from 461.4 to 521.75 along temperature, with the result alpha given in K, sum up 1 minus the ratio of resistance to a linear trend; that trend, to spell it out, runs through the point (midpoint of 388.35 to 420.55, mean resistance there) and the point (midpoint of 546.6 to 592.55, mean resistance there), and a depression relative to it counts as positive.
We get 1.33 K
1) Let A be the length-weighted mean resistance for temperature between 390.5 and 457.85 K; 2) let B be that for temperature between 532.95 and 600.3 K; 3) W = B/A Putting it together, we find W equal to 1.3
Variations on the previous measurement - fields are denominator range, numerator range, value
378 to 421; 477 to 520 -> 1.20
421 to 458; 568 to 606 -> 1.25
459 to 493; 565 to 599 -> 1.32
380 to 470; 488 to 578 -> 1.23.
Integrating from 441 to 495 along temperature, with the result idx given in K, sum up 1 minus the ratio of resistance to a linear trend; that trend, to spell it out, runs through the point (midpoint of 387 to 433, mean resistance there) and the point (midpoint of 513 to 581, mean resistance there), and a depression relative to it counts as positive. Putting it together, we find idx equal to 5.83 K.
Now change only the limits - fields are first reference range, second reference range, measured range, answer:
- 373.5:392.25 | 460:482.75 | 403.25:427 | -1.5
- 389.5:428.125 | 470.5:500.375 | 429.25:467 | 1.7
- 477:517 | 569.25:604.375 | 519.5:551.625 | 0.8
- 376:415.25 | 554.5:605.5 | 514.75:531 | -0.2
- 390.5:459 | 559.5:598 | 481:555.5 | -1.9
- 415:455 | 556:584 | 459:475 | 4.0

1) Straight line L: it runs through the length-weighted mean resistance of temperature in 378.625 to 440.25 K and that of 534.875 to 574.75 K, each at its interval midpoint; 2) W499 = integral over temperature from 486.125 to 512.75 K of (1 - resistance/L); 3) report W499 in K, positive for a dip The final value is -1.5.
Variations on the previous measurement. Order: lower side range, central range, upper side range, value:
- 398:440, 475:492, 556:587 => 0.5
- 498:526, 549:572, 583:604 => 0.7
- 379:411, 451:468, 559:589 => 1.6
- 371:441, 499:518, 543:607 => -0.4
